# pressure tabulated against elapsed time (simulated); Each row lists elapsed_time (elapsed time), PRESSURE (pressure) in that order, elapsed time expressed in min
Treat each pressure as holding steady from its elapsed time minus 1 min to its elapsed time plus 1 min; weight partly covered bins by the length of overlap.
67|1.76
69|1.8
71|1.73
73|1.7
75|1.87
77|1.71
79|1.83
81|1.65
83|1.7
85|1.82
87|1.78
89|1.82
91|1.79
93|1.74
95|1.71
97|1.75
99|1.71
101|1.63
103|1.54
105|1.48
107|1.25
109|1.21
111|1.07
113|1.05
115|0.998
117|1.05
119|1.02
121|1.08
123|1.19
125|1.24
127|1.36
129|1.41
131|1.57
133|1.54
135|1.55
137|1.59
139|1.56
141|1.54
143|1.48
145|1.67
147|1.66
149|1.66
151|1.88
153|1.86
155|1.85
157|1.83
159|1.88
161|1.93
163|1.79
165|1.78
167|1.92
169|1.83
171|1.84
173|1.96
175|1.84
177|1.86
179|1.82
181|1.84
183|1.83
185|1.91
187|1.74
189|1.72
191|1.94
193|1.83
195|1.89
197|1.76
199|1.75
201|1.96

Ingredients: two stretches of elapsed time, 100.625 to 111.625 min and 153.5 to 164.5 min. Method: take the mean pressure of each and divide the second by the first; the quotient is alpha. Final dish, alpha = 1.36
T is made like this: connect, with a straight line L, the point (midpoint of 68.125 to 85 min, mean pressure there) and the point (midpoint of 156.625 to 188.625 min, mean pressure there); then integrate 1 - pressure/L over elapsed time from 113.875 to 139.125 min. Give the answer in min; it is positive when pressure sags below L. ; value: 6.9 min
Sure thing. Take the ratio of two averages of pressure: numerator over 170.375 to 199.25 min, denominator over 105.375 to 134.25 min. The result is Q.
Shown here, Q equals 1.50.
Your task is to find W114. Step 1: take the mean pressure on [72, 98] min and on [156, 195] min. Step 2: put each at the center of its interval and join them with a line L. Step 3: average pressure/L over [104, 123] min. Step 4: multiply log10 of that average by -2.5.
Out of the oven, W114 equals 0.49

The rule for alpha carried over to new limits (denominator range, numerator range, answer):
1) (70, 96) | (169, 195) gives 1.05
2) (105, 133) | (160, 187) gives 1.53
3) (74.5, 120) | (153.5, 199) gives 1.21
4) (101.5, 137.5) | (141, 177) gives 1.39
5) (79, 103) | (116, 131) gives 0.70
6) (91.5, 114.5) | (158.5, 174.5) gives 1.27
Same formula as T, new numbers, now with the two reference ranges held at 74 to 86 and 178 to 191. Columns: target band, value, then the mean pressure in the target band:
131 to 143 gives 1.6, 1.55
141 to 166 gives 0.6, 1.76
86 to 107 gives 1.2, 1.67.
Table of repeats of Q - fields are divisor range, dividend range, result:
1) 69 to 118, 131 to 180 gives 1.11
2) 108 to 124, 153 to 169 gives 1.71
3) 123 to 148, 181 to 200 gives 1.21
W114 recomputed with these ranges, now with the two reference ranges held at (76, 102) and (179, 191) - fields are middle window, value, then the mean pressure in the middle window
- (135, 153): 0.09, 1.64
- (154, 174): -0.03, 1.86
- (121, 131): 0.33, 1.3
